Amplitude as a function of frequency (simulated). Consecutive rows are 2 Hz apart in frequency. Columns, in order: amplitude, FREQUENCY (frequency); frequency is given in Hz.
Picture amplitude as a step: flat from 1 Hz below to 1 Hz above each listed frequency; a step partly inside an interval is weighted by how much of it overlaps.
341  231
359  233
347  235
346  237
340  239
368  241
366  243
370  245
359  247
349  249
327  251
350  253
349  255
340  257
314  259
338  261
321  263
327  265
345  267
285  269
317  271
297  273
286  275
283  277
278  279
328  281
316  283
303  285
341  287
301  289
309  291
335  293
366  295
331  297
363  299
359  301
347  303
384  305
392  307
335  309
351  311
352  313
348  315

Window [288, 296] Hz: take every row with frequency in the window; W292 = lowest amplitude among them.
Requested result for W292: 301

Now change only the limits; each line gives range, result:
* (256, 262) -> 314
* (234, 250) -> 340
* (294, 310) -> 331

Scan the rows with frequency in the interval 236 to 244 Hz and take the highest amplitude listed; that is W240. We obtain 368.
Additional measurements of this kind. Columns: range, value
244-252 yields 370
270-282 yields 328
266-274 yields 345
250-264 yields 350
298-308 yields 392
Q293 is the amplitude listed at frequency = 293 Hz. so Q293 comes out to 335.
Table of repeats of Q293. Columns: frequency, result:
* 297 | 331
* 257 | 340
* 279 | 278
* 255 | 349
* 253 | 350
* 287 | 341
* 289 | 301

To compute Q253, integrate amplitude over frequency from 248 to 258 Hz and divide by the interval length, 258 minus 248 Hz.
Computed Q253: 343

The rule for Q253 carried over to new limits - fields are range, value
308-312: 343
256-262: 331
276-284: 301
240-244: 367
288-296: 328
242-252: 354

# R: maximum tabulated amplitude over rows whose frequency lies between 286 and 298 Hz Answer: 366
